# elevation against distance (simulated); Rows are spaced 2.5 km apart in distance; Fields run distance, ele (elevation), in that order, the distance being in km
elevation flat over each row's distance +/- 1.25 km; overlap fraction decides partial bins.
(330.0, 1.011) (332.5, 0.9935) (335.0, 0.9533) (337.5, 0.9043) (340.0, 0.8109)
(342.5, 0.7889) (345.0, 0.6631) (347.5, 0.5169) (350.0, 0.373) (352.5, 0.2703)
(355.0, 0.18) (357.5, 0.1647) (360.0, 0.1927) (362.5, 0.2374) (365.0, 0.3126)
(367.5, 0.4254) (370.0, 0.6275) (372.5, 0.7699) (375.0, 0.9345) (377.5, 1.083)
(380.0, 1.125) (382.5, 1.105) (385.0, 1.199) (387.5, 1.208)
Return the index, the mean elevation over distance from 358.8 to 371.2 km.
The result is 0.359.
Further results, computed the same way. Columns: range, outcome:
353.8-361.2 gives 0.179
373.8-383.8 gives 1.06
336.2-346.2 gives 0.793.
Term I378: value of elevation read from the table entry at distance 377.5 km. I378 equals 1.083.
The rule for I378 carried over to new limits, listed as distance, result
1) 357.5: 0.1647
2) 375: 0.9345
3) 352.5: 0.2703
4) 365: 0.3126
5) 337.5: 0.9043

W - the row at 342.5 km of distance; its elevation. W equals 0.7889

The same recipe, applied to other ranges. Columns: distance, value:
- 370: 0.6275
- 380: 1.125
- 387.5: 1.208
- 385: 1.199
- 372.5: 0.7699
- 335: 0.9533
